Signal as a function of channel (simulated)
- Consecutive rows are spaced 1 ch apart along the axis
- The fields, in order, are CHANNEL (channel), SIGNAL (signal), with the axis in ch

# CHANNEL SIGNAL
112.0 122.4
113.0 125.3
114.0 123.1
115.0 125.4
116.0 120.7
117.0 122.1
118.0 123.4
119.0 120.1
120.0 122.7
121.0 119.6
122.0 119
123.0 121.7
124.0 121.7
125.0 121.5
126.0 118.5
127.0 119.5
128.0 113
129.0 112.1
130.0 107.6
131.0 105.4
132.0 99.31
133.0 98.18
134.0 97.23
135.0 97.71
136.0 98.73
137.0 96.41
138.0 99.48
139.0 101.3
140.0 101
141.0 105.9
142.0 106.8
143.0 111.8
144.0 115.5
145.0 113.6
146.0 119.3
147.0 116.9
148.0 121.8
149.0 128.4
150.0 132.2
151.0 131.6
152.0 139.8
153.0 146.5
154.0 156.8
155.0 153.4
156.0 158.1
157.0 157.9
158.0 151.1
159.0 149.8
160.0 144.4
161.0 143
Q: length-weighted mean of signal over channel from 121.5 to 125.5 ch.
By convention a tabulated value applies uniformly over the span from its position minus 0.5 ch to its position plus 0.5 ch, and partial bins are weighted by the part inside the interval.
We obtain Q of 121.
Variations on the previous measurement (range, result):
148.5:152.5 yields 133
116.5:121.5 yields 122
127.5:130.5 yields 111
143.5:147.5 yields 116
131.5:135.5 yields 98.1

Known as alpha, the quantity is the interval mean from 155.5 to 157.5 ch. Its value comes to 158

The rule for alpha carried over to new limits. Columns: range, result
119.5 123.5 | 121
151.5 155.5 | 149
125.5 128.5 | 117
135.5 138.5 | 98.2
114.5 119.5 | 122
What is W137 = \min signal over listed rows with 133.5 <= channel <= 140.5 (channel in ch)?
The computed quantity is 96.41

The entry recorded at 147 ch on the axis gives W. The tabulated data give 116.9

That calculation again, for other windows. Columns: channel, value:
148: 121.8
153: 146.5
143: 111.8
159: 149.8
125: 121.5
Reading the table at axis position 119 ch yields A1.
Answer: 120.1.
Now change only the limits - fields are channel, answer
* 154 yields 156.8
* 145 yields 113.6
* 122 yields 119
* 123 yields 121.7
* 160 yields 144.4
